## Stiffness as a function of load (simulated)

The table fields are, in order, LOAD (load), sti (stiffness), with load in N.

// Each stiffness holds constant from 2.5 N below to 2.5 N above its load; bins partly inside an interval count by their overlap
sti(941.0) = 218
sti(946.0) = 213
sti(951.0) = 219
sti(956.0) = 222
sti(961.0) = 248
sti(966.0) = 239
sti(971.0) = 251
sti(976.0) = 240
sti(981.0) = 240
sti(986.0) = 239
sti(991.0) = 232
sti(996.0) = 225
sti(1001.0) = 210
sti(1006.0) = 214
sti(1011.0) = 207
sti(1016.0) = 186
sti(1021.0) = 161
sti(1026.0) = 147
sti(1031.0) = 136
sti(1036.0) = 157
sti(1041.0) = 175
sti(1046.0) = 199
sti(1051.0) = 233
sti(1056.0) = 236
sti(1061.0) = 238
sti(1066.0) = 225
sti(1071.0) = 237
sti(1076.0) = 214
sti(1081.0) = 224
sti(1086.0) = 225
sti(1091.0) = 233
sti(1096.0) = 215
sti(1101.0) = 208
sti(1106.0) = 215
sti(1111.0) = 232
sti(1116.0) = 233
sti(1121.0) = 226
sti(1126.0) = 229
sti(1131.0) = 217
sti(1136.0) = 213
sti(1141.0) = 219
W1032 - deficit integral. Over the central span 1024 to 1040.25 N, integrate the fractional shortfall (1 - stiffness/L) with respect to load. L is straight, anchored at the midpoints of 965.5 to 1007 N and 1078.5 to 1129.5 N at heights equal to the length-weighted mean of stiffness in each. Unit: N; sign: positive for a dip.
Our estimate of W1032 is 5.6 N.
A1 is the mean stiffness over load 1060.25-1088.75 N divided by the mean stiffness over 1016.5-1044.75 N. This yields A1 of 1.42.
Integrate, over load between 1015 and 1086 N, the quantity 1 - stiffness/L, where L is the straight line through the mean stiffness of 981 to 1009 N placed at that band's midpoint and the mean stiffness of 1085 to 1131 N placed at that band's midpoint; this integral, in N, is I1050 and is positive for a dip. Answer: 8.0 N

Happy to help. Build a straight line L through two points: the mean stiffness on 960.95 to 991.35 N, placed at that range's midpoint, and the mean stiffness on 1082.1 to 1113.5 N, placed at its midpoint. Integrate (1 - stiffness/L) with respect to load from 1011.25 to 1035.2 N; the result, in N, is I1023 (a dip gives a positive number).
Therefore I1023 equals 7.3 N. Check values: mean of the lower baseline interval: 241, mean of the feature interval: 162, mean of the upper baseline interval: 221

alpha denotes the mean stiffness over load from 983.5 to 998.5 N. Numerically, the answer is 232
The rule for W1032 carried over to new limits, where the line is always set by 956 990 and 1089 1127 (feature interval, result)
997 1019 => 3.0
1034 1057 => 3.3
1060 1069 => -0.1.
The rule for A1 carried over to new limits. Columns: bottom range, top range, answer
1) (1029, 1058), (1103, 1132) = 1.19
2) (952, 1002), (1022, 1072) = 0.83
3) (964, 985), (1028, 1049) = 0.69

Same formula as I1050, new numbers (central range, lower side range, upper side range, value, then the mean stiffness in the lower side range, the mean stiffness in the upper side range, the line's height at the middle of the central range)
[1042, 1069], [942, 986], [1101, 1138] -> 0.4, 234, 223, 227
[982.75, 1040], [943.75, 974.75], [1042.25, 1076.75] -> 9.1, 232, 225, 228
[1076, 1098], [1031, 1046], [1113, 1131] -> -2.3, 166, 228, 202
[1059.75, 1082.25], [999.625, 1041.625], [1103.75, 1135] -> -3.0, 176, 225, 201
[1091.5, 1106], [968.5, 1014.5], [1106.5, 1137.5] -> 0.7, 228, 225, 225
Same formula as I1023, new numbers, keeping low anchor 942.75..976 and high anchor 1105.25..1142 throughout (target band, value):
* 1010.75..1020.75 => 1.9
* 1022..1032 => 3.6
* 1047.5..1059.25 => -0.2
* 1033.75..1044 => 2.7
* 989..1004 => 0.6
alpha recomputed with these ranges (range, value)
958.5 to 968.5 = 244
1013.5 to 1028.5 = 165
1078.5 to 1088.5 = 224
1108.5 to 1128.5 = 230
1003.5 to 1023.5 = 192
